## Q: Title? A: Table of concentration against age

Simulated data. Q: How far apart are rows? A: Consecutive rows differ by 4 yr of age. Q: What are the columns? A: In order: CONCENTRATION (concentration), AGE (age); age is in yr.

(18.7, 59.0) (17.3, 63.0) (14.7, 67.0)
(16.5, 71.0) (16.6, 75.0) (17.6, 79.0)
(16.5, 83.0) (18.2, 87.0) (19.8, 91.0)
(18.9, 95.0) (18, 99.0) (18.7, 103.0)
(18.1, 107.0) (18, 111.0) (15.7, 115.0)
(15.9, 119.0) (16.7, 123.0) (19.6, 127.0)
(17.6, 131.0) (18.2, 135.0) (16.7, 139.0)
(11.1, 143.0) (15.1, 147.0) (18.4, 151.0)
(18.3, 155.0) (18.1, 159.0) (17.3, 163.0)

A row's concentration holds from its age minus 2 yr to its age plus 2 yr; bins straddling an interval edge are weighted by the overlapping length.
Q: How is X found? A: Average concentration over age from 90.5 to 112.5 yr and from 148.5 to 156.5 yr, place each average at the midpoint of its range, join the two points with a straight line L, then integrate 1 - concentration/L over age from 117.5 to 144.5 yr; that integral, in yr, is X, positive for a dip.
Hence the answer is 2.4 yr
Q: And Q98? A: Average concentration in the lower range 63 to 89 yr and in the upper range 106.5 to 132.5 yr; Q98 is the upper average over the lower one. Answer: 1.0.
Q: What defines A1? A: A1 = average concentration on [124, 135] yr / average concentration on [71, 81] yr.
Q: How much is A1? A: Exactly 1.1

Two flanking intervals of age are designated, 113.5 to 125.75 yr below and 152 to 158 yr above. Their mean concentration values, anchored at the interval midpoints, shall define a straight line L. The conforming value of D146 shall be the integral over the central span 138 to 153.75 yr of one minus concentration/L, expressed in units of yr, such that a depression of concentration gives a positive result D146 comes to 2.1 yr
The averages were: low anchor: 16.3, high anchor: 18.3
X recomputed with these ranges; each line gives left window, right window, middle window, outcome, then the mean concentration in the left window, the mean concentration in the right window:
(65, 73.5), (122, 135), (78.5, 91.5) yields -1.2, 15.7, 18.1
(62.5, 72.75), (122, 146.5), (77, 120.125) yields -4.1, 16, 16.6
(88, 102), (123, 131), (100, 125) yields 1.8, 18.8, 18.4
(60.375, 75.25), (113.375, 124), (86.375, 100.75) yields -2.3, 16.3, 16.1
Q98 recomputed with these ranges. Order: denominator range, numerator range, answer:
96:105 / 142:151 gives 0.79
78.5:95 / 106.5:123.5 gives 0.92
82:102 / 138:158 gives 0.87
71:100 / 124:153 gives 0.93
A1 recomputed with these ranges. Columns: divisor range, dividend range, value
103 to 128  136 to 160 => 0.94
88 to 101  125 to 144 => 0.90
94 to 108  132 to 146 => 0.84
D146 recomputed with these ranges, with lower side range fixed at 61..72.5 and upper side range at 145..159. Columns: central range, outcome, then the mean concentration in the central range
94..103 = -1.0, 18.5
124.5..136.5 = -0.9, 18.4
